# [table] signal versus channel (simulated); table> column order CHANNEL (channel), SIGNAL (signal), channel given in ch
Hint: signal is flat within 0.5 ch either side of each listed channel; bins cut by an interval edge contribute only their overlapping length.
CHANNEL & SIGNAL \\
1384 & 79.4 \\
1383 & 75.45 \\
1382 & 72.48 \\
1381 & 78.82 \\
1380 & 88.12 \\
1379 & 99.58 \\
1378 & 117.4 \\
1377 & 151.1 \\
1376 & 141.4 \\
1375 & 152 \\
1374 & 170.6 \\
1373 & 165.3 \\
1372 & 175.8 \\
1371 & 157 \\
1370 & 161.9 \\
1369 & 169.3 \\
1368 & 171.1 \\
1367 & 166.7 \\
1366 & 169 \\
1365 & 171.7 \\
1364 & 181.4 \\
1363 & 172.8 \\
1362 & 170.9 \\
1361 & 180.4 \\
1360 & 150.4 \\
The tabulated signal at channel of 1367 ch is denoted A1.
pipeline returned 166.7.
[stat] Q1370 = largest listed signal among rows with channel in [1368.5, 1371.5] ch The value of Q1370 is 169.3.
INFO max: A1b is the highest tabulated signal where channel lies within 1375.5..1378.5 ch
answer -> 151.1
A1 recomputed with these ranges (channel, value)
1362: 170.9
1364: 181.4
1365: 171.7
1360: 150.4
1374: 170.6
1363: 172.8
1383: 75.45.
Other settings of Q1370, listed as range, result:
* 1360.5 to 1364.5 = 181.4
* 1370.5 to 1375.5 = 175.8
